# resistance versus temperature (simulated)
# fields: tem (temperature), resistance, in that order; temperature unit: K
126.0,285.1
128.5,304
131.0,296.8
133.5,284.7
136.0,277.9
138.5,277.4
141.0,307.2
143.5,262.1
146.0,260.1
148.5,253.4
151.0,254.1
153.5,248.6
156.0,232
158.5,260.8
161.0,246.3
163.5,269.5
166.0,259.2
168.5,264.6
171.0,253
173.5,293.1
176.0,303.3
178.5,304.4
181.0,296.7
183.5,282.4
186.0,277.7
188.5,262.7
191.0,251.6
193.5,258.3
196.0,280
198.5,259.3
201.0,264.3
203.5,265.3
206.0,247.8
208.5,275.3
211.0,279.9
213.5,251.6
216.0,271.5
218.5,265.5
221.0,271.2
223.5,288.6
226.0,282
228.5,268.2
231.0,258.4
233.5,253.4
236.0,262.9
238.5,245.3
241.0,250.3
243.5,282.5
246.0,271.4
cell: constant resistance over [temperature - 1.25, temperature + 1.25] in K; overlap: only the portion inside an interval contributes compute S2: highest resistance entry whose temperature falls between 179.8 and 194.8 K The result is 296.7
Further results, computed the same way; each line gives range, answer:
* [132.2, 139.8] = 284.7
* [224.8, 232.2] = 282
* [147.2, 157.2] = 254.1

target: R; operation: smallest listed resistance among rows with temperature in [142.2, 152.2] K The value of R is 253.4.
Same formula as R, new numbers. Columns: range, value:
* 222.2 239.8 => 245.3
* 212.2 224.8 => 251.6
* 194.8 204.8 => 259.3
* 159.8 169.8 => 246.3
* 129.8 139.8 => 277.4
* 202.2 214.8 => 247.8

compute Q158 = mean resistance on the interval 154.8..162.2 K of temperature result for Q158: 246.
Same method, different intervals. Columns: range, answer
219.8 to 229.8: 277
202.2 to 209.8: 263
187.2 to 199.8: 262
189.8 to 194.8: 255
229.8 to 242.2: 254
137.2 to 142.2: 292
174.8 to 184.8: 297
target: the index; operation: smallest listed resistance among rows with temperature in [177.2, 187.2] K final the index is 277.7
